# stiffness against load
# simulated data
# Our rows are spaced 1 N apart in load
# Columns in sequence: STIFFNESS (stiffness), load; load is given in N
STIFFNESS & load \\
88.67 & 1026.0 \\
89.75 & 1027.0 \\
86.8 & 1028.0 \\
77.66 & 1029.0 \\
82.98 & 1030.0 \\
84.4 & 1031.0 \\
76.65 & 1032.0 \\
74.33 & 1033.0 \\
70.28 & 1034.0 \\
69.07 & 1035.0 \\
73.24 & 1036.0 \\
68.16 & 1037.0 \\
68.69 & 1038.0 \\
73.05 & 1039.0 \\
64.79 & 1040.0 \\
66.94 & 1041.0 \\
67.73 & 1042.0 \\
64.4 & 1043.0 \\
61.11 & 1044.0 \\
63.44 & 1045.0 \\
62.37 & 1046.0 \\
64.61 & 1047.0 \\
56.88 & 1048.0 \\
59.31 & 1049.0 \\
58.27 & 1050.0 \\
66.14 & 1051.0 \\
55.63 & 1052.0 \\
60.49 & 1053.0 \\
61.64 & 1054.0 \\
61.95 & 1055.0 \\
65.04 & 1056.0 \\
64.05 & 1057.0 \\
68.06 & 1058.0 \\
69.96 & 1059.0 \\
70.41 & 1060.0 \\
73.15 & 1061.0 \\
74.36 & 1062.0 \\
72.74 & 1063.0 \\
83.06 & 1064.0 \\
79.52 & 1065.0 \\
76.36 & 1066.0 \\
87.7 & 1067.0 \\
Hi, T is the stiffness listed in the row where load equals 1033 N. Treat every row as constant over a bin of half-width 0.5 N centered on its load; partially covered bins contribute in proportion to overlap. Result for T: 74.33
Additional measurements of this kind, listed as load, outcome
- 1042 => 67.73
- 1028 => 86.8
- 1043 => 64.4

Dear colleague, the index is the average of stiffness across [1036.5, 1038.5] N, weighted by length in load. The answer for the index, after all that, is 68.4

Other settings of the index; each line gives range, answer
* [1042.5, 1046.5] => 62.8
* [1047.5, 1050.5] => 58.2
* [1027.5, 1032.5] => 81.7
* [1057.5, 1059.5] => 69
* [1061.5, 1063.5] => 73.5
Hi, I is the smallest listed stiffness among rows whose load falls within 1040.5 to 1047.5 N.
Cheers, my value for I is 61.11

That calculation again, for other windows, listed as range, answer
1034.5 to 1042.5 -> 64.79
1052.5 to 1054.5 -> 60.49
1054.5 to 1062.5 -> 61.95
